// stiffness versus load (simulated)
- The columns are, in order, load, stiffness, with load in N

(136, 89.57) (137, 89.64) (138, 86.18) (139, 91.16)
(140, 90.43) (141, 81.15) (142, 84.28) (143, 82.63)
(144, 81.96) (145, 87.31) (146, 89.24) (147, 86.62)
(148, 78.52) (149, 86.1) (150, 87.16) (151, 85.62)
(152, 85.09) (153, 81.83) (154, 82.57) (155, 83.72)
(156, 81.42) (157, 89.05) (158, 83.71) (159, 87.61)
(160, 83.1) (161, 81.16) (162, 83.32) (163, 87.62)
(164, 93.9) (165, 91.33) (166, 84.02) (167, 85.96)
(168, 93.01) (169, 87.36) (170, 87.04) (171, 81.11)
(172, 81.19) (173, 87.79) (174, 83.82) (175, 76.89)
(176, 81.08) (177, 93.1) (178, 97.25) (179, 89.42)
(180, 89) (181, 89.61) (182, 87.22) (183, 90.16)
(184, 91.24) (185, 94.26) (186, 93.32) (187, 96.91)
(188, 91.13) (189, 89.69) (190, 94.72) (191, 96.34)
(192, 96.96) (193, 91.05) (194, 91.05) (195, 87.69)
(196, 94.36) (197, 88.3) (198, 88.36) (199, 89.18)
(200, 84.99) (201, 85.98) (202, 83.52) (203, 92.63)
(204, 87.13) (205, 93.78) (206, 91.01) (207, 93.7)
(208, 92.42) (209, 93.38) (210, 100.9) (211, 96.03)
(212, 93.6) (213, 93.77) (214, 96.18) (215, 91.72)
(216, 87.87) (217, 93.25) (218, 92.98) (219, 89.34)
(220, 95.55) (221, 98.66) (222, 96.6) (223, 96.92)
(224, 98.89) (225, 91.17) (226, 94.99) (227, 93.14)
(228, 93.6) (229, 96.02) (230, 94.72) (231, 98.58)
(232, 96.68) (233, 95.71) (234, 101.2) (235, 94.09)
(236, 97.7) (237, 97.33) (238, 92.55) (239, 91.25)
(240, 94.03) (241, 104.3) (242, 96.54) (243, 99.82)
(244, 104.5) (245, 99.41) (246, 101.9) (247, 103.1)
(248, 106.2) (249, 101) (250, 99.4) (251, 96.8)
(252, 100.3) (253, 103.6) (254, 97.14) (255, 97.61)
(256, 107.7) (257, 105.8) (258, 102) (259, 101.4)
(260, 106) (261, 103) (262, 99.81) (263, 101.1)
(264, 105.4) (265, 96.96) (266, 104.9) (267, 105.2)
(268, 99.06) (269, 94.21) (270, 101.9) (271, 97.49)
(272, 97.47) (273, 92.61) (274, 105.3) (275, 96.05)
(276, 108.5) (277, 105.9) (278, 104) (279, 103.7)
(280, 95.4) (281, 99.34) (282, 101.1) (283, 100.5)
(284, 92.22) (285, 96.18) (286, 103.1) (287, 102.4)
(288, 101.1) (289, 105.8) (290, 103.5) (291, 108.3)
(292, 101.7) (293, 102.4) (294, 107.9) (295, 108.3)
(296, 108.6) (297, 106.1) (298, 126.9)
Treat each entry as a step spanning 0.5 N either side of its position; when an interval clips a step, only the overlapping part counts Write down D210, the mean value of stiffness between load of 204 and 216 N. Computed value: 93.7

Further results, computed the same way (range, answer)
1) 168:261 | 94.1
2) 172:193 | 90.3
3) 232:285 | 100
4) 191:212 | 91.3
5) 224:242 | 95.8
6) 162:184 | 87.5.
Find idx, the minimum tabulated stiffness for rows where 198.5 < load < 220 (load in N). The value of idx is 83.52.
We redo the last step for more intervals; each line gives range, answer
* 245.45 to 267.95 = 96.8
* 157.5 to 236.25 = 76.89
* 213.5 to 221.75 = 87.87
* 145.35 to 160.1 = 78.52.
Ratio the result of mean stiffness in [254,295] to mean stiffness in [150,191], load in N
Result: 1.16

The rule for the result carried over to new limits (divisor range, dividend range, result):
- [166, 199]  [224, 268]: 1.11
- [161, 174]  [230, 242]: 1.11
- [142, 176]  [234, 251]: 1.16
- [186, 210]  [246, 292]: 1.11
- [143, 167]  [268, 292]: 1.18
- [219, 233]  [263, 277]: 1.05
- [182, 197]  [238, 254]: 1.08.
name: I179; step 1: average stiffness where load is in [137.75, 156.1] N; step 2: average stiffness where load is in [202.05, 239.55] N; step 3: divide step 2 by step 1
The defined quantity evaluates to 1.11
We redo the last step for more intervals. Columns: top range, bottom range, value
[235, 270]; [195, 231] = 1.08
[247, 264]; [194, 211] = 1.12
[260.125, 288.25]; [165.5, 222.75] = 1.11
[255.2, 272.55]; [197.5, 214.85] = 1.11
